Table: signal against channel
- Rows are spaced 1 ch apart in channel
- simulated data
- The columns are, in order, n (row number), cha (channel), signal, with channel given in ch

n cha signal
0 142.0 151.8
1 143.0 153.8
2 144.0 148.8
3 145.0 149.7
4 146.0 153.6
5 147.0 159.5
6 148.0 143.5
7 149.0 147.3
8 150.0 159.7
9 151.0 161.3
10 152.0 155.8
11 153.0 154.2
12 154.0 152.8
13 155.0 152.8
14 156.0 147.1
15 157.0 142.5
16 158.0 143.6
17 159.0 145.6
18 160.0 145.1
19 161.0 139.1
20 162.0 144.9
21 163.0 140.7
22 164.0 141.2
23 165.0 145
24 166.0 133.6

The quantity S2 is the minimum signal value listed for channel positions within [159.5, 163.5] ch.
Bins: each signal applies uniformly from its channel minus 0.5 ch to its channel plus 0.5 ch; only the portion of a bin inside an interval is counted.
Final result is 139.1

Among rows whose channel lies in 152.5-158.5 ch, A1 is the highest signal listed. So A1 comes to 154.2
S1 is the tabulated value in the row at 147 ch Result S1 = 159.5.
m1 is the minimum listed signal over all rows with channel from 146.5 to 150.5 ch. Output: 143.5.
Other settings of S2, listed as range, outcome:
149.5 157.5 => 142.5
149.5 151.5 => 159.7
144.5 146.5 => 149.7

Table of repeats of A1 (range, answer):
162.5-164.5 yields 141.2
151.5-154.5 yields 155.8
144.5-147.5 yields 159.5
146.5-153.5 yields 161.3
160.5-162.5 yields 144.9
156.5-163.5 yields 145.6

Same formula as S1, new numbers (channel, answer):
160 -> 145.1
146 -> 153.6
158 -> 143.6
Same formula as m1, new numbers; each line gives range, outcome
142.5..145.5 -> 148.8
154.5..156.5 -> 147.1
